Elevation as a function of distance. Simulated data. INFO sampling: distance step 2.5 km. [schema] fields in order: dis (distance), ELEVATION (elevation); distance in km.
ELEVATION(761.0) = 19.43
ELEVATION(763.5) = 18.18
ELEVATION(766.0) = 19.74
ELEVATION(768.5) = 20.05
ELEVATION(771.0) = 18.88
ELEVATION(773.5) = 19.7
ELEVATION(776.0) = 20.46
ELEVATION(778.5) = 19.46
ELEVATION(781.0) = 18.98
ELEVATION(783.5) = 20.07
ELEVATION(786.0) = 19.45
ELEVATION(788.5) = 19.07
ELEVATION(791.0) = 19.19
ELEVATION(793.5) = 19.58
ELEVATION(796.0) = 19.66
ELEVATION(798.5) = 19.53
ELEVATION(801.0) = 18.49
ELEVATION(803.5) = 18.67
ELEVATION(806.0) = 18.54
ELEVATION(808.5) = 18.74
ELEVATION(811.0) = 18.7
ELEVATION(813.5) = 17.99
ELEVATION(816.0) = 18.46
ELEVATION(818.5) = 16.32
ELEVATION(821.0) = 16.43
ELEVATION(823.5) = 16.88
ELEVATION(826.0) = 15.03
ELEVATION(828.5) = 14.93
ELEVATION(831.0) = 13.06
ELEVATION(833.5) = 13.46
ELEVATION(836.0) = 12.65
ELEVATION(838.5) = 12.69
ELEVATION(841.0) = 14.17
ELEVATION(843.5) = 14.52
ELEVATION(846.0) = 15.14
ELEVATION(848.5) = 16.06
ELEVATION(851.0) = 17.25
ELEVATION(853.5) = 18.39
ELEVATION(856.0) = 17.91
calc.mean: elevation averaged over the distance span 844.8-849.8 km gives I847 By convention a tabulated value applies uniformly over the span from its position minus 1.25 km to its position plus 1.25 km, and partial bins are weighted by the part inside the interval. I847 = 15.6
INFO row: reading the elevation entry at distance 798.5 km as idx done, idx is 19.53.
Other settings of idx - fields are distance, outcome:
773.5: 19.7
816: 18.46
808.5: 18.74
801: 18.49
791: 19.19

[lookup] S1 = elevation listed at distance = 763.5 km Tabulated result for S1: 18.18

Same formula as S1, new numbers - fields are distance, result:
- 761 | 19.43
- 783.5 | 20.07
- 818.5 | 16.32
